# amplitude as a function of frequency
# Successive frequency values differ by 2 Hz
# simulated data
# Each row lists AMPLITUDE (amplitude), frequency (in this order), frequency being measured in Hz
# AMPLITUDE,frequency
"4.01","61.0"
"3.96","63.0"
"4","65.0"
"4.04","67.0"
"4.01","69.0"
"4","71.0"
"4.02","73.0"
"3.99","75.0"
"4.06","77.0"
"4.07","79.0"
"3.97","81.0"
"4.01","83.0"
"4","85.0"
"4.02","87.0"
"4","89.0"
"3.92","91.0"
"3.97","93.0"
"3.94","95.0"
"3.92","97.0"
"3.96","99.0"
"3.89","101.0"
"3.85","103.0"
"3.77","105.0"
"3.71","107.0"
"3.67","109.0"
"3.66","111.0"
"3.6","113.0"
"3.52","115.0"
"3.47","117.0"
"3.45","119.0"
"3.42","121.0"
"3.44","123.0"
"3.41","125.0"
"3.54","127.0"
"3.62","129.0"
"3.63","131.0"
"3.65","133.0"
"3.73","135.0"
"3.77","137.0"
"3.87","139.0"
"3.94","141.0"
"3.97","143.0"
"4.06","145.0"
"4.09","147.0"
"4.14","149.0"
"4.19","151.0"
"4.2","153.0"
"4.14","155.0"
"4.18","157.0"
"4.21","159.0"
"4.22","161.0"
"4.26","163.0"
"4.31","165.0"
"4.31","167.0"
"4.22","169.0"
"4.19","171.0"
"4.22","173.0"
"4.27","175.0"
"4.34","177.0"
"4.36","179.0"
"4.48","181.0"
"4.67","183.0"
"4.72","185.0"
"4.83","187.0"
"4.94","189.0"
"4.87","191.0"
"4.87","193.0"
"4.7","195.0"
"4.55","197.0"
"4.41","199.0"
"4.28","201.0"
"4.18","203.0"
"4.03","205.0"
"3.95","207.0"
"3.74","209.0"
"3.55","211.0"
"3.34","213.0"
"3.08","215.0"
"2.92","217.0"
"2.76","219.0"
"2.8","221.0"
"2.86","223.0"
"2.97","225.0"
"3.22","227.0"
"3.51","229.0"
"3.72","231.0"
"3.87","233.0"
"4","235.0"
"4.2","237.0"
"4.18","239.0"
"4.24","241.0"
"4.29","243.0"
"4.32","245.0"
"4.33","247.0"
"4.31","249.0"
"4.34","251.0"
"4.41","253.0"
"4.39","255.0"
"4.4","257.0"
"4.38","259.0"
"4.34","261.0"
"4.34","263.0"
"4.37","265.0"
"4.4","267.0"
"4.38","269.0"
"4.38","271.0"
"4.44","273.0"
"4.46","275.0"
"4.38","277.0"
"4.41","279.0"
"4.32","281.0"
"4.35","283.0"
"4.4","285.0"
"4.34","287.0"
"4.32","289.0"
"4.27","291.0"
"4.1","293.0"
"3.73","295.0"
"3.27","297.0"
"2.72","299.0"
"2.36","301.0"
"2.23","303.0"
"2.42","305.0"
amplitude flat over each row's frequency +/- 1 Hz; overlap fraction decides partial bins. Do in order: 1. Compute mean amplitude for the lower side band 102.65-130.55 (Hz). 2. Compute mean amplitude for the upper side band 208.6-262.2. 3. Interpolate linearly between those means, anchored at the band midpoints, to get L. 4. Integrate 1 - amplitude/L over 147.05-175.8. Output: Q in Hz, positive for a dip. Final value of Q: -4.4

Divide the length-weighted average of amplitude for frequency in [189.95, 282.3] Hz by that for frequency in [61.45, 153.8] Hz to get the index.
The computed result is 1.05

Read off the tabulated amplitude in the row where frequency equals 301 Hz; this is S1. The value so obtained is 2.36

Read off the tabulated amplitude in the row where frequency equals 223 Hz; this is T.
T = 2.86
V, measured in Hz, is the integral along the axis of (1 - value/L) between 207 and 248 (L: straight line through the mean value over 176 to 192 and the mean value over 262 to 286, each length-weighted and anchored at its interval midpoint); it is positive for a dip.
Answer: 8.3 Hz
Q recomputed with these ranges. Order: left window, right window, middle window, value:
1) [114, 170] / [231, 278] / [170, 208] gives -3.80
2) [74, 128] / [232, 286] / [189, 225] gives 2.72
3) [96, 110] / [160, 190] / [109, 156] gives 3.62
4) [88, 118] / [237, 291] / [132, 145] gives 0.25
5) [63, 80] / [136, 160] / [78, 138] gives 4.27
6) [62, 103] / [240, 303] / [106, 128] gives 2.62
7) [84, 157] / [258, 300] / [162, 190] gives -3.47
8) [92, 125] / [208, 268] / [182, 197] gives -3.92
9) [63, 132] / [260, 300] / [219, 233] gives 3.01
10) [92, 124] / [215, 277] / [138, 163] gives -2.11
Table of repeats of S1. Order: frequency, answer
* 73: 4.02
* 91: 3.92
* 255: 4.39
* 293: 4.1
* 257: 4.4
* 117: 3.47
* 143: 3.97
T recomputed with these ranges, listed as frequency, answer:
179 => 4.36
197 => 4.55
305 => 2.42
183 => 4.67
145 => 4.06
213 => 3.34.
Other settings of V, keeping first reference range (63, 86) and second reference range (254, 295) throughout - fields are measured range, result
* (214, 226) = 3.8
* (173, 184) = -0.6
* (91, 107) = 0.6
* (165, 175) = -0.2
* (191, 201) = -1.0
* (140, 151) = 0.2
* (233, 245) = 0.3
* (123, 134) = 1.5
